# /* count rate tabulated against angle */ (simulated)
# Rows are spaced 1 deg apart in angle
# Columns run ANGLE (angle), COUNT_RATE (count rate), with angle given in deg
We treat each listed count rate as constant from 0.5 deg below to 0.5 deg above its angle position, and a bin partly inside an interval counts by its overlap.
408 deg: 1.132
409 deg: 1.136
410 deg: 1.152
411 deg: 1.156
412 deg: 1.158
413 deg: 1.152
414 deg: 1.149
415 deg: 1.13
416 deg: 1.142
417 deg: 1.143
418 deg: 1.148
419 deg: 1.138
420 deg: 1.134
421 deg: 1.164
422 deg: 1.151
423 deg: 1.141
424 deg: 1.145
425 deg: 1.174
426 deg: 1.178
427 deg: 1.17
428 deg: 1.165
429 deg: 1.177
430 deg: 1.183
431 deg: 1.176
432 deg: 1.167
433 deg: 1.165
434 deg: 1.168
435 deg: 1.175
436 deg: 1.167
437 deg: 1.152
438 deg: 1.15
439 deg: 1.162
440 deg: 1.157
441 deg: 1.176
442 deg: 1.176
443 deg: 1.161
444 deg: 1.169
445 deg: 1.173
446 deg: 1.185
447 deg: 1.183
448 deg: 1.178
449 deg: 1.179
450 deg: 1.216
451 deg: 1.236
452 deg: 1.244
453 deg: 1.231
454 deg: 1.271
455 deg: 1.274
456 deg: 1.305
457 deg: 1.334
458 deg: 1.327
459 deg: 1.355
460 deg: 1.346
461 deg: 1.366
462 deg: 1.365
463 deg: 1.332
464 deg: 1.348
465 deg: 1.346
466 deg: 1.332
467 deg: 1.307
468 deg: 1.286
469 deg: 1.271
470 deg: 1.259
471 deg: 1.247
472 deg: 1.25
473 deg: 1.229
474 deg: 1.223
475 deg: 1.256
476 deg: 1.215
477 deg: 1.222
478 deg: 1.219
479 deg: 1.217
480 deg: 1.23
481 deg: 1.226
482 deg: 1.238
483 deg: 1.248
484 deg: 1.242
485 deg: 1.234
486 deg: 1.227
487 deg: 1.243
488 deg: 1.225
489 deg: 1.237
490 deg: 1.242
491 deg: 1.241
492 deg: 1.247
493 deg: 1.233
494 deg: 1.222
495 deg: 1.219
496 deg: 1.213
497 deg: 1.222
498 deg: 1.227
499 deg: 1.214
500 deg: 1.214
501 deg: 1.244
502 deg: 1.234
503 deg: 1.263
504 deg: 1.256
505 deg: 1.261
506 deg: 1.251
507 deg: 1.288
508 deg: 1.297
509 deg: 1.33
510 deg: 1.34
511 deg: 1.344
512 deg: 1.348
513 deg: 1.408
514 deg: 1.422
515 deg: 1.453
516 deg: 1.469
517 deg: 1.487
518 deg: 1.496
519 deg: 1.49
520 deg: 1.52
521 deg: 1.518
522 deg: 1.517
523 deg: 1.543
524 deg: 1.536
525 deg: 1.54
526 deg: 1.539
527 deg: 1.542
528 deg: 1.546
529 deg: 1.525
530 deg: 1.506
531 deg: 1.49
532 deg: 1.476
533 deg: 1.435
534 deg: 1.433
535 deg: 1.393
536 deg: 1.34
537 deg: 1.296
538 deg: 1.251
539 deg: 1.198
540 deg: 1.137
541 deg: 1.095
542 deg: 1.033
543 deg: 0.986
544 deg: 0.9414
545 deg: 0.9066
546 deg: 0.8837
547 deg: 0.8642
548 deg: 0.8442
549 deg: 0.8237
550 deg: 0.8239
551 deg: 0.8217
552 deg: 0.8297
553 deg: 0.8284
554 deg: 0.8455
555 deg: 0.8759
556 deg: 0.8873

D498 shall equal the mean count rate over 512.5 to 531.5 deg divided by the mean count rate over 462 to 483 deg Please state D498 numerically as 1.19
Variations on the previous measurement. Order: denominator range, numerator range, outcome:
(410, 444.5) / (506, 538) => 1.24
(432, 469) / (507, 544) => 1.12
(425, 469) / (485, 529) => 1.10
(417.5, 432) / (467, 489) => 1.07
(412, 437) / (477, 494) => 1.07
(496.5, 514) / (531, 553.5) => 0.84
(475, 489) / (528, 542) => 1.09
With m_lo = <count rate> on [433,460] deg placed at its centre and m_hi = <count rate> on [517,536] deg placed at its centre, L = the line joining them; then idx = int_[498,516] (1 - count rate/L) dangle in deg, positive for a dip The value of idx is 1.5 deg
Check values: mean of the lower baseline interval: 1.21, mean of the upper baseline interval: 1.5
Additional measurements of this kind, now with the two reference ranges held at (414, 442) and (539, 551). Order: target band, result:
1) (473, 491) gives -2.9 deg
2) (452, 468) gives -3.2 deg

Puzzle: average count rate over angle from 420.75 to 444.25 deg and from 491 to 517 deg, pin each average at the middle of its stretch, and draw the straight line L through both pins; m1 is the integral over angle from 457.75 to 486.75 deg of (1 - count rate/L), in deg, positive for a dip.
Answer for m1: -0.9 deg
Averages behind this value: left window 1.17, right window 1.29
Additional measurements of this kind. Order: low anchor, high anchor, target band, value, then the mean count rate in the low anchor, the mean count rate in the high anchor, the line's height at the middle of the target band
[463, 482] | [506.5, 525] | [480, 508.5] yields 2.3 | 1.26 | 1.44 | 1.35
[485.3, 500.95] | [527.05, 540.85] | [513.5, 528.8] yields -2.0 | 1.23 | 1.38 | 1.34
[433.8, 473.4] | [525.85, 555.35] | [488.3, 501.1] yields -0.3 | 1.25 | 1.15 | 1.2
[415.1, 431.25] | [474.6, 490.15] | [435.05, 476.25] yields -1.7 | 1.16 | 1.23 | 1.2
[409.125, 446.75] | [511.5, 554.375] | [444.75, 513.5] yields -2.9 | 1.16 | 1.27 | 1.21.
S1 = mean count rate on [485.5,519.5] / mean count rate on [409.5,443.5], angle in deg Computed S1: 1.12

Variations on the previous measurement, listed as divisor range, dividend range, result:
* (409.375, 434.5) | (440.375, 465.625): 1.09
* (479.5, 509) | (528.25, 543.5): 1.06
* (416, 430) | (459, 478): 1.11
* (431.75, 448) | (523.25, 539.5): 1.23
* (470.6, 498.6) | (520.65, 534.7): 1.22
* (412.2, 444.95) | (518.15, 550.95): 1.10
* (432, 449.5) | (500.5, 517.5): 1.14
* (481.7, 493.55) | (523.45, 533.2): 1.22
